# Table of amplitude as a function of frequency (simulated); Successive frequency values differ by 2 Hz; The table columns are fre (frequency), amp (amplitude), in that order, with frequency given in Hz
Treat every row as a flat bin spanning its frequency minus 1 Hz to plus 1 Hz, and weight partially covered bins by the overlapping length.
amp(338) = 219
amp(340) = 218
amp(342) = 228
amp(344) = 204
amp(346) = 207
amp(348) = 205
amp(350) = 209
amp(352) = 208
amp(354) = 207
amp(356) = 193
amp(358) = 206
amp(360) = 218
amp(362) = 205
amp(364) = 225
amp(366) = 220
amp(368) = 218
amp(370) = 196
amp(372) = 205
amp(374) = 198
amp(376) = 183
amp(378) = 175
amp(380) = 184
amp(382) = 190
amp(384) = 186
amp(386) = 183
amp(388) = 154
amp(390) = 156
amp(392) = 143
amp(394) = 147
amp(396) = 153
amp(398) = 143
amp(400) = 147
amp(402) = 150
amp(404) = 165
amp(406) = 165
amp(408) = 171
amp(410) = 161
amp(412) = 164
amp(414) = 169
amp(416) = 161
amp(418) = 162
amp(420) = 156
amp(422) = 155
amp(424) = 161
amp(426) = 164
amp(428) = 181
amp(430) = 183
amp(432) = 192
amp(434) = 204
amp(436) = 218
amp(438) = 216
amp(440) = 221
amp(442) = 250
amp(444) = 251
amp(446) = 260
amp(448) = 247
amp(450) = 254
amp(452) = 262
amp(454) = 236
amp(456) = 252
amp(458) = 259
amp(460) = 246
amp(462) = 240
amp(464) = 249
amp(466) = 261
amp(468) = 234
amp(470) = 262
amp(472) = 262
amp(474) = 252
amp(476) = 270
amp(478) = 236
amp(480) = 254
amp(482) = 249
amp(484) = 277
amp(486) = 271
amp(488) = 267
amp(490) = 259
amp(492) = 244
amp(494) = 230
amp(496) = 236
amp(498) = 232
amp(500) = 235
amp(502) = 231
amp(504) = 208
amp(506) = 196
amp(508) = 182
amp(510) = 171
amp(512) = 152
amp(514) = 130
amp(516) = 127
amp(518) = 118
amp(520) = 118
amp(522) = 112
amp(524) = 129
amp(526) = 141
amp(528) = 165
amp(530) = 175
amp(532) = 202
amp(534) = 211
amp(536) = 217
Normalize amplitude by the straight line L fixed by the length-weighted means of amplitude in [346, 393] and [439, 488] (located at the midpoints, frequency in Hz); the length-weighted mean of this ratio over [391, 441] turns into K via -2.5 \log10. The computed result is 0.298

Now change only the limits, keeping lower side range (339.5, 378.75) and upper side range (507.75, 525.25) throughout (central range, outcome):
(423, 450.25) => -0.24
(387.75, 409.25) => 0.22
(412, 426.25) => 0.12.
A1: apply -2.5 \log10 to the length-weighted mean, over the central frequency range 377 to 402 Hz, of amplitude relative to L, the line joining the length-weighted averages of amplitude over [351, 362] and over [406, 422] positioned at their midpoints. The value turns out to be 0.12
